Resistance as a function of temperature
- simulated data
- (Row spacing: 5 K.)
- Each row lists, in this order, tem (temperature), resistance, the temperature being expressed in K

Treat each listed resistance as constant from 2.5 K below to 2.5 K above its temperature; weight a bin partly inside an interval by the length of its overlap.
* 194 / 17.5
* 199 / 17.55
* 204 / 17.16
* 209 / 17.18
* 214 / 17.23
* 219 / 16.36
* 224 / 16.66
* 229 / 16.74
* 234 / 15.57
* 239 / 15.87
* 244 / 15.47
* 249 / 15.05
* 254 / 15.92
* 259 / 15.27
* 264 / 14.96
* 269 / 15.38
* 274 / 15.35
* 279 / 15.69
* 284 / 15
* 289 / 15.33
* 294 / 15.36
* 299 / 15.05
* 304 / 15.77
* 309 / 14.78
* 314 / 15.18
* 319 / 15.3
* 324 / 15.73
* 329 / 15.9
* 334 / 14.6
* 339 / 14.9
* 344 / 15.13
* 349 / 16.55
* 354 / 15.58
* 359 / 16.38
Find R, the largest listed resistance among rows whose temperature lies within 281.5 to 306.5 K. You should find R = 15.77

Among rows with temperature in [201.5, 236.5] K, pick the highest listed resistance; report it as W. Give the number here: 17.23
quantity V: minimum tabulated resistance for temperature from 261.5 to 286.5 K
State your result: 14.96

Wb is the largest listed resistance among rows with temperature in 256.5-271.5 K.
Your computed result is 15.38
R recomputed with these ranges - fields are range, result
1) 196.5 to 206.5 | 17.55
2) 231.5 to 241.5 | 15.87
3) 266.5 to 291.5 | 15.69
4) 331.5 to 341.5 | 14.9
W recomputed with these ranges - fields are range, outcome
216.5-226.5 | 16.66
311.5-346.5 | 15.9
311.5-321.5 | 15.3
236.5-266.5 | 15.92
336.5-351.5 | 16.55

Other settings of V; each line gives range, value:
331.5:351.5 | 14.6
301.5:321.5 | 14.78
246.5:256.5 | 15.05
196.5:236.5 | 15.57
